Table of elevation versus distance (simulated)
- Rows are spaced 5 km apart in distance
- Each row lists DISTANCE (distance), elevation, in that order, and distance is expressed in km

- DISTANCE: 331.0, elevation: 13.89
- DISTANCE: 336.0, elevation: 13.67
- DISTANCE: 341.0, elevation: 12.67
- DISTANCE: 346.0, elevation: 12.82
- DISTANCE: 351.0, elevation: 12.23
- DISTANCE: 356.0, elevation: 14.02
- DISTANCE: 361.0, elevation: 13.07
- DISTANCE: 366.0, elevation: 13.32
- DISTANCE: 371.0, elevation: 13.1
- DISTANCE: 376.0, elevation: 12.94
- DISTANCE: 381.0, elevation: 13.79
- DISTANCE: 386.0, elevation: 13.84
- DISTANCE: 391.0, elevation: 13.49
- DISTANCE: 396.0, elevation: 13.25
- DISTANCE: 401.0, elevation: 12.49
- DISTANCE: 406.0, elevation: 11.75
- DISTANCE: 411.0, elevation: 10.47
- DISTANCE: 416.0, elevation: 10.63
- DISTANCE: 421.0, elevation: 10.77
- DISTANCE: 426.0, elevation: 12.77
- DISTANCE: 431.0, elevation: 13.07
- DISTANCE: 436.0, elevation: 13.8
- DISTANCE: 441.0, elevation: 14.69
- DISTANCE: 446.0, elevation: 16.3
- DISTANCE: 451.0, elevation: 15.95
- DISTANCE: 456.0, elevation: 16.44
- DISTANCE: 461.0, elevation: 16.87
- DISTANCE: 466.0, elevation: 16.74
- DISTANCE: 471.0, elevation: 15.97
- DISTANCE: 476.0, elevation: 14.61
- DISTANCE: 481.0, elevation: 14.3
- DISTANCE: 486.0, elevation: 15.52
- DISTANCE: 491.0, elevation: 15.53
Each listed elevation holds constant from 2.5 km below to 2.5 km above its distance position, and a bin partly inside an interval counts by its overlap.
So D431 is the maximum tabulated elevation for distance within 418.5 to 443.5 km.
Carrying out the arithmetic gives 14.69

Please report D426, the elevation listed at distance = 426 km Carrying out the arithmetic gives 12.77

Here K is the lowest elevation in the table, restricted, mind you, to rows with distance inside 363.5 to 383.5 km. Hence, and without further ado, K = 12.94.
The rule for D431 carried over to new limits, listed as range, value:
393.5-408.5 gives 13.25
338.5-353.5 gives 12.82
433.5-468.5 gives 16.87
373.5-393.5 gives 13.84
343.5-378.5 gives 14.02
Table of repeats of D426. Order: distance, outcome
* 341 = 12.67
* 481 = 14.3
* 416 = 10.63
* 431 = 13.07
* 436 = 13.8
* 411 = 10.47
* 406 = 11.75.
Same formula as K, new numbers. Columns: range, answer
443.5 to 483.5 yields 14.3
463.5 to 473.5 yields 15.97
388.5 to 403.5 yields 12.49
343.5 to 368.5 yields 12.23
